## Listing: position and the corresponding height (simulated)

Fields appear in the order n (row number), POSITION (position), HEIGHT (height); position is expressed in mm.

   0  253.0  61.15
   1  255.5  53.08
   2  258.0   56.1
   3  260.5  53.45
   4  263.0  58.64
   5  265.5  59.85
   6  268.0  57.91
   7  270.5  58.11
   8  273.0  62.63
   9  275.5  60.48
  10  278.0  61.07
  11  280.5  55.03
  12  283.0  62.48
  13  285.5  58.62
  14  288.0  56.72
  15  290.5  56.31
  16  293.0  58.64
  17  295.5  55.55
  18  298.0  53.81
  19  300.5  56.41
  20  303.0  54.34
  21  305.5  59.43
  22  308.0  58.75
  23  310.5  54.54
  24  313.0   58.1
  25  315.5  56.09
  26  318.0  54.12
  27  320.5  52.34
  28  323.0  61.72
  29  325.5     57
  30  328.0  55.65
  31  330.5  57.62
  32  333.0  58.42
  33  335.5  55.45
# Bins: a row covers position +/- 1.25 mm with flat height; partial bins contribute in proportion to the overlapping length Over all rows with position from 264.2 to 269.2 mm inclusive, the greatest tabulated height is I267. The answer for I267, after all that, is 59.85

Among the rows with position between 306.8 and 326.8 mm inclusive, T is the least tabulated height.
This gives 52.34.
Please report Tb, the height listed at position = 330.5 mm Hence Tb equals 57.62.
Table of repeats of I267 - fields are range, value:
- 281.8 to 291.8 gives 62.48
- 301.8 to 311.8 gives 59.43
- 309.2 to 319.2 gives 58.1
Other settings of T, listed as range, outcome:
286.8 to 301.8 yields 53.81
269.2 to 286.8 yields 55.03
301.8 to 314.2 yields 54.34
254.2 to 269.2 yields 53.08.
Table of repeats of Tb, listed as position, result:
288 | 56.72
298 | 53.81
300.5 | 56.41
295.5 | 55.55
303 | 54.34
